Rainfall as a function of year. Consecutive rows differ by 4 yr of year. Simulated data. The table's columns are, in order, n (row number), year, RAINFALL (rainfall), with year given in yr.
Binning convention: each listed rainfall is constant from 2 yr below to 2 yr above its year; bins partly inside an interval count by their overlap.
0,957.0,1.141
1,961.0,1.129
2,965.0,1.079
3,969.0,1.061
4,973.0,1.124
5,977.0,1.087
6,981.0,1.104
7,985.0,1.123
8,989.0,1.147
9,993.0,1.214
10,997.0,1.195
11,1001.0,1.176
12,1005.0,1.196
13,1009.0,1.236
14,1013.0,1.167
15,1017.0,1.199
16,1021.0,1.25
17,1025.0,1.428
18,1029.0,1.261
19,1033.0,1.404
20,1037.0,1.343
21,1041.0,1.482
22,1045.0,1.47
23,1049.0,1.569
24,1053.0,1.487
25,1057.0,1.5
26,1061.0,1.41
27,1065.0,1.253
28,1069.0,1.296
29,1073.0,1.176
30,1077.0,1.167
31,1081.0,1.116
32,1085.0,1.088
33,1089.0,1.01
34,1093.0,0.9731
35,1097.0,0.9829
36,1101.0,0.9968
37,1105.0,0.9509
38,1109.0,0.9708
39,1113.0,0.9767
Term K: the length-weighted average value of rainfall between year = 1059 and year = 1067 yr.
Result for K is 1.33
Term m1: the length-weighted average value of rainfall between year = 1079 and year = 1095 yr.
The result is 1.05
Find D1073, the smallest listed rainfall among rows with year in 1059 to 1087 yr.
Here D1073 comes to 1.088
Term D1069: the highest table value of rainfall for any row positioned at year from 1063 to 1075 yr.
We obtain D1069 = 1.296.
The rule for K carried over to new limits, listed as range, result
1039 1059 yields 1.5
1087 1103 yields 0.991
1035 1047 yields 1.43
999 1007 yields 1.19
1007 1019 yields 1.2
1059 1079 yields 1.26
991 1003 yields 1.2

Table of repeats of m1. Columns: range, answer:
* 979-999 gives 1.16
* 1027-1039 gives 1.34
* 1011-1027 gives 1.26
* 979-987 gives 1.11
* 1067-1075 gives 1.24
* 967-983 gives 1.09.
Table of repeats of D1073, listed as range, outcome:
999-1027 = 1.167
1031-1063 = 1.343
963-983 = 1.061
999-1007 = 1.176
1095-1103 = 0.9829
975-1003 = 1.087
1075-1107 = 0.9509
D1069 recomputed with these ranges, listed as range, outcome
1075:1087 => 1.167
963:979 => 1.124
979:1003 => 1.214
